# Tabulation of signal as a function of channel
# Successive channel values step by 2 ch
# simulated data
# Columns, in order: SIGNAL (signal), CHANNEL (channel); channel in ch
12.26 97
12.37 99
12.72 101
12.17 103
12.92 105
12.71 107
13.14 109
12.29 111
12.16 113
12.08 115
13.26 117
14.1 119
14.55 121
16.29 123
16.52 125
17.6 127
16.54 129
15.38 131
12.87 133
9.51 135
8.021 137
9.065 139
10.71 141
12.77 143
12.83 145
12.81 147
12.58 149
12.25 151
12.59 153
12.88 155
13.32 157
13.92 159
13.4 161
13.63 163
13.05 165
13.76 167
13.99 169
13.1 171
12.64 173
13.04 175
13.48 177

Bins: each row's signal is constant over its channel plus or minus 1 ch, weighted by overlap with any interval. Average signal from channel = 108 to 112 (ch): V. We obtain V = 12.7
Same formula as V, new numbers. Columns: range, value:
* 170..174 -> 12.9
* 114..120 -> 13.1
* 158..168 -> 13.6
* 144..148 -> 12.8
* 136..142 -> 9.27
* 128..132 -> 16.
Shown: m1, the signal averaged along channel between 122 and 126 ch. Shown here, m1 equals 16.4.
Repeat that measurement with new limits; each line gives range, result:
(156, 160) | 13.6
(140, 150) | 12.3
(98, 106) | 12.5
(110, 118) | 12.4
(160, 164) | 13.5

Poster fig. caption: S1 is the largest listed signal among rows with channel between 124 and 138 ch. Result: 17.6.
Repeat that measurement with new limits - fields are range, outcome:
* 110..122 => 14.55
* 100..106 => 12.92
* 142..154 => 12.83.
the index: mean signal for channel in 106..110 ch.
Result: 12.9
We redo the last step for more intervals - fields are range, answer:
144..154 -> 12.6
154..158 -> 13.1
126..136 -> 14.4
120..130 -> 16.3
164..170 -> 13.6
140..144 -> 11.7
